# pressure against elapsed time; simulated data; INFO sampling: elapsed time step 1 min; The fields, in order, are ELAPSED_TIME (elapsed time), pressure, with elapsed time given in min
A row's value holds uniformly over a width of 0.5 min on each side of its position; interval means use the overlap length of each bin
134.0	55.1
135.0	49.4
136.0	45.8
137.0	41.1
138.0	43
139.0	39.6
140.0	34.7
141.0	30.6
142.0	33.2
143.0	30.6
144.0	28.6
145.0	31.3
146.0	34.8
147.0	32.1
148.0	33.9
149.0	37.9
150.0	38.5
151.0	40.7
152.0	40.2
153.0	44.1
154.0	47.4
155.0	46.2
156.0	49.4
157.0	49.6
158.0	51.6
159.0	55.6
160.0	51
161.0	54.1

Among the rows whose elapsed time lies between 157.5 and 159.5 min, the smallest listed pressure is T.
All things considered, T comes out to 51.6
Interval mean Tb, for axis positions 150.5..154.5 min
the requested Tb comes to 43.1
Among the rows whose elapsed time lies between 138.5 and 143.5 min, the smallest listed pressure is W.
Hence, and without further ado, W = 30.6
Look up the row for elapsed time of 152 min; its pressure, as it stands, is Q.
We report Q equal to 40.2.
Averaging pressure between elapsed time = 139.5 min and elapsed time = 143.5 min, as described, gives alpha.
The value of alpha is 32.3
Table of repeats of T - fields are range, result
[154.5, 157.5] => 46.2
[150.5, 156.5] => 40.2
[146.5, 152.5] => 32.1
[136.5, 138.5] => 41.1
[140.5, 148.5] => 28.6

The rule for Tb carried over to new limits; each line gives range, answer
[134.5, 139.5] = 43.8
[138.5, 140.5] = 37.2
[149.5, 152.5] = 39.8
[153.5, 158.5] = 48.8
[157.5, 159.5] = 53.6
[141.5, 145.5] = 30.9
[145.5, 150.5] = 35.4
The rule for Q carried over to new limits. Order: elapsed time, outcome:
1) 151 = 40.7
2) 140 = 34.7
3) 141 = 30.6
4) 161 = 54.1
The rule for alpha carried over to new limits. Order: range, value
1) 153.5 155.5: 46.8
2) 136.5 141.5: 37.8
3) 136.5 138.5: 42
